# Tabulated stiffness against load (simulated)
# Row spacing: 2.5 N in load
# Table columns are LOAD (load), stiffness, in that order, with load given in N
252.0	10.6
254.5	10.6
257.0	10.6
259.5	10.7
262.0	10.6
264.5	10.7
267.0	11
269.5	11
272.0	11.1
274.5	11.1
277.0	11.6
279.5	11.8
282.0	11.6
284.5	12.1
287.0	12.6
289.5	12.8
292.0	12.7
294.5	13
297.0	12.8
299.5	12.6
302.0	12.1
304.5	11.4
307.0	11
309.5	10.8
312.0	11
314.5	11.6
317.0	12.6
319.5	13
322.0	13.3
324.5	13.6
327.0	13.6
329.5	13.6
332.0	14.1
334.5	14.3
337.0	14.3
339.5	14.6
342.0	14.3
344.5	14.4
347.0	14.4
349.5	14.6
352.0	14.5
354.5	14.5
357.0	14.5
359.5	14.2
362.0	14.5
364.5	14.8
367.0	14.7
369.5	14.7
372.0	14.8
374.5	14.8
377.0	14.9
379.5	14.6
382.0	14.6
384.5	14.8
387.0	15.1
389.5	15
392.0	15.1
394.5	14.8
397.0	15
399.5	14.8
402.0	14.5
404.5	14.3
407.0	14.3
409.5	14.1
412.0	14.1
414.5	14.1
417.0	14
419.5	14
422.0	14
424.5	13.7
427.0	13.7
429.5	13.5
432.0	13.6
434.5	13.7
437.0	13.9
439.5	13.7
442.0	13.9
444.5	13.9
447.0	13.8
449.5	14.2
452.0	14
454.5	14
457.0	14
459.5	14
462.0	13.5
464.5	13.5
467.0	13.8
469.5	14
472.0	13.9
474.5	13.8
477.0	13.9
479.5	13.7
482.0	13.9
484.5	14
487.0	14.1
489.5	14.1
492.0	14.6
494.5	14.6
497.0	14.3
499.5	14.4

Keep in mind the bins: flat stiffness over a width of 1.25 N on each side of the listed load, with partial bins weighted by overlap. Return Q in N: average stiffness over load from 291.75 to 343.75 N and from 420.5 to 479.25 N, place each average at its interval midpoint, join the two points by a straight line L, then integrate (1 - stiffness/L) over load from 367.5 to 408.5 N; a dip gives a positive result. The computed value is -4.2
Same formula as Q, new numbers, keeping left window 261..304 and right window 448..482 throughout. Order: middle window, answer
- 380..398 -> -2.60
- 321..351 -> -4.03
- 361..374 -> -1.96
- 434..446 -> -0.21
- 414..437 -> -0.65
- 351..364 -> -1.83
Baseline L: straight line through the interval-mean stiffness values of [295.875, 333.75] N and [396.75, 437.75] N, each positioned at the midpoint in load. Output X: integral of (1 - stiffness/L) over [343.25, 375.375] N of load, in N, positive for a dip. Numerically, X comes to -3.4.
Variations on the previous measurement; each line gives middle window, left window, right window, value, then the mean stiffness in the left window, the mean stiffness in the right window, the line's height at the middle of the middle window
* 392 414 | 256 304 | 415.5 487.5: -2.10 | 11.7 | 13.9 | 13.2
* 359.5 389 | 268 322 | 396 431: -2.91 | 11.9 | 14.1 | 13.4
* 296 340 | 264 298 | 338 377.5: 1.41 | 11.9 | 14.6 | 13.2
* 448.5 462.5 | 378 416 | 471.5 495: 0.26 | 14.6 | 14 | 14.2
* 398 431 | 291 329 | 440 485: -1.71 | 12.4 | 13.9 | 13.4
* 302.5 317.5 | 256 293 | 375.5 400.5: 1.38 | 11.5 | 14.9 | 12.5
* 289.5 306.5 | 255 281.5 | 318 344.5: -0.05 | 11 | 13.9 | 12.4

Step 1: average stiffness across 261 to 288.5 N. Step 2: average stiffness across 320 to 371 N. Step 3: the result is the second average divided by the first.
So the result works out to 1.25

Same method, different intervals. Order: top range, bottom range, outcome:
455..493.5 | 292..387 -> 1.02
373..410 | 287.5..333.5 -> 1.17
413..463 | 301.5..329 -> 1.13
